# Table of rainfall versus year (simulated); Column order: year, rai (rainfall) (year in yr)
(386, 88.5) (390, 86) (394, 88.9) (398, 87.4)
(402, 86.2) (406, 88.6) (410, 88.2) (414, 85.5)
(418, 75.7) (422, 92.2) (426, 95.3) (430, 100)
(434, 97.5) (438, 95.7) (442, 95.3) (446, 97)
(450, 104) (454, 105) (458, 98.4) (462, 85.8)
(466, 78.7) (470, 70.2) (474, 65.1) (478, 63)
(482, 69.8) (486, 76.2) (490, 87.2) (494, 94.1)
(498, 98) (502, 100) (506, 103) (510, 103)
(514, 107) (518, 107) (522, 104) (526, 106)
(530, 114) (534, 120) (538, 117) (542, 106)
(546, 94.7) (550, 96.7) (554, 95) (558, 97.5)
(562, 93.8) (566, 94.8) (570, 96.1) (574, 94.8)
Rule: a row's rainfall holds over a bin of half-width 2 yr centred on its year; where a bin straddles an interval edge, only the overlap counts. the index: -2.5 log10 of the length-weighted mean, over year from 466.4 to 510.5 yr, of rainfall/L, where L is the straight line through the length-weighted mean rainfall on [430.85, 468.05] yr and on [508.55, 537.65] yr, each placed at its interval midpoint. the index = 0.23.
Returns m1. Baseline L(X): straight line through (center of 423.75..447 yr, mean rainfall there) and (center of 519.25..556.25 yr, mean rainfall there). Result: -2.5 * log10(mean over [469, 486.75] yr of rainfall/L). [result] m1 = 0.42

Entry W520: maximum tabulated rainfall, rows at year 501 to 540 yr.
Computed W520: 120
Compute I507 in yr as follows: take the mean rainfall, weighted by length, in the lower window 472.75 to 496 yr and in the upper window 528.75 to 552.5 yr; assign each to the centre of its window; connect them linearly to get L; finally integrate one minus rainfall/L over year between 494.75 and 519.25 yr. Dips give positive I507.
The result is -3.8 yr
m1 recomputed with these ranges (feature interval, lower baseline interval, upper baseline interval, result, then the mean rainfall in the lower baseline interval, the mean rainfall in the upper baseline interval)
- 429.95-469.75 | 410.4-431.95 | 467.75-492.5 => -0.162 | 89.6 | 72.4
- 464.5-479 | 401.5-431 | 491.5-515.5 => 0.354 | 88.7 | 100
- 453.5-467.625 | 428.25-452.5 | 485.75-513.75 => 0.078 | 98.4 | 96.4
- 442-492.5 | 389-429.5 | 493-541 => 0.162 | 87.9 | 106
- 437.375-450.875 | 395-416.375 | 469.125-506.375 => -0.155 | 87.1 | 82.1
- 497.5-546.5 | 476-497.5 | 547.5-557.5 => -0.206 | 79.5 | 96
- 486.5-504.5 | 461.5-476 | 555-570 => -0.169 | 73.8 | 95.4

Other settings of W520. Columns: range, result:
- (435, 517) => 107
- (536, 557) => 117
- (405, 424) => 92.2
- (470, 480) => 70.2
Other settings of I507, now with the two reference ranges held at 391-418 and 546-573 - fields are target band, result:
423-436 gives -1.4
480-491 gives 1.7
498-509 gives -1.0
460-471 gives 1.4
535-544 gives -1.7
